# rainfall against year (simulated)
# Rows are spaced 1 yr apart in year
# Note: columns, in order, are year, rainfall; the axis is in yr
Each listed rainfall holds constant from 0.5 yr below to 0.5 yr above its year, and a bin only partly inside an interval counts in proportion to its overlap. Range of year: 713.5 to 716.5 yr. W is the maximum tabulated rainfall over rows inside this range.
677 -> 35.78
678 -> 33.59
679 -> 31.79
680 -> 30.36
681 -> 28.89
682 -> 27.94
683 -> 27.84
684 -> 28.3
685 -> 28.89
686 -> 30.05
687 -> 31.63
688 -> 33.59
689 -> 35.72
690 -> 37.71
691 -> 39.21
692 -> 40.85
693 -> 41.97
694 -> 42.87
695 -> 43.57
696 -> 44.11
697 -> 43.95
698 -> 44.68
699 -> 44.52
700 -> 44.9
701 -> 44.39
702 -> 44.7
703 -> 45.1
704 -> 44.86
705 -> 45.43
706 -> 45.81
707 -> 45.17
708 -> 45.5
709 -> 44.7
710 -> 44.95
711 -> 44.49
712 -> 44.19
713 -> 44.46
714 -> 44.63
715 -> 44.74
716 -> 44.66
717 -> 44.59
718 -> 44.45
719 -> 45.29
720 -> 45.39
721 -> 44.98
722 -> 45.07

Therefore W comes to 44.74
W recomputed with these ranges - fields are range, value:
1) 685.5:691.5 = 39.21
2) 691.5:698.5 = 44.68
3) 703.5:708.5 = 45.81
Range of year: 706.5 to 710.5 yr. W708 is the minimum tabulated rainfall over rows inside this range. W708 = 44.7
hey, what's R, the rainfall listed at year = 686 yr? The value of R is 30.05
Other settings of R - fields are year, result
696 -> 44.11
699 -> 44.52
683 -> 27.84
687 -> 31.63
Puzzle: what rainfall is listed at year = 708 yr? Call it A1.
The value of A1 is 45.5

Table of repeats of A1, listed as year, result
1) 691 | 39.21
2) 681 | 28.89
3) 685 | 28.89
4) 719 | 45.29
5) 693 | 41.97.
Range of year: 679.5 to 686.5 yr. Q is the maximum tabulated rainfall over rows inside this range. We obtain 30.36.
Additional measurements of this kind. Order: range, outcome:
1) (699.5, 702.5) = 44.9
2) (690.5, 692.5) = 40.85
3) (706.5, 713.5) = 45.5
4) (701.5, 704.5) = 45.1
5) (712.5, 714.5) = 44.63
